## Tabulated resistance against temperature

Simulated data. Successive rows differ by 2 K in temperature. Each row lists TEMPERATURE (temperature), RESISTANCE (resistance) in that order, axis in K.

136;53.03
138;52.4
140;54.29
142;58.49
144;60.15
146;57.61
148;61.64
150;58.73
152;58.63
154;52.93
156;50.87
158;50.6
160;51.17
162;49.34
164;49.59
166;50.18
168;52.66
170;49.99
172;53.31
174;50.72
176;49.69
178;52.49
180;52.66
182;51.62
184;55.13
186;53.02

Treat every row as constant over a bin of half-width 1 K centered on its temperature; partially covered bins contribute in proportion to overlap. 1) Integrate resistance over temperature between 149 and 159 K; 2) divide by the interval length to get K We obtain 54.4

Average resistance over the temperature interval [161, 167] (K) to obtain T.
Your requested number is 49.7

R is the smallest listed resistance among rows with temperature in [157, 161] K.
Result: 50.6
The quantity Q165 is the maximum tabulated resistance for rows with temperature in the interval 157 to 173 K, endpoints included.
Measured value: 53.31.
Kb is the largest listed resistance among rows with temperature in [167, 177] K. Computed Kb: 53.31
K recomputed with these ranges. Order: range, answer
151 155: 55.8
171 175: 52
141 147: 58.8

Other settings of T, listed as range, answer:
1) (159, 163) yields 50.3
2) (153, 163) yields 51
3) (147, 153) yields 59.7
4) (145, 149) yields 59.6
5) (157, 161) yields 50.9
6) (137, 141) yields 53.3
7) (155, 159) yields 50.7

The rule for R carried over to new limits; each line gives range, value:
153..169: 49.34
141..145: 58.49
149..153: 58.63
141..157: 50.87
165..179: 49.69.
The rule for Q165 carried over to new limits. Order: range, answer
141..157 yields 61.64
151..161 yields 58.63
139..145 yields 60.15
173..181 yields 52.66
